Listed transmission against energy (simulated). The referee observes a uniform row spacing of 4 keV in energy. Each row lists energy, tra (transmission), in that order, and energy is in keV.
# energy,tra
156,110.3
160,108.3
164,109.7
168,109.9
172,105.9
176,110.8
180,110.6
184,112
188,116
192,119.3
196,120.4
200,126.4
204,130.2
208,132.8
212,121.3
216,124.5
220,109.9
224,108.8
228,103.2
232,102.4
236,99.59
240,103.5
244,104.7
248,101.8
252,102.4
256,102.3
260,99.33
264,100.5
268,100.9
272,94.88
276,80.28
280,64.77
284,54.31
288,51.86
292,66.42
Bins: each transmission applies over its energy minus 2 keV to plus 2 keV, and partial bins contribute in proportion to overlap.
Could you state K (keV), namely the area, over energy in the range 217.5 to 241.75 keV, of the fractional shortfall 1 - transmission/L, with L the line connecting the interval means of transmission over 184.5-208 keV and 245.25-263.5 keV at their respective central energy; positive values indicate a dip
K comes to 1.2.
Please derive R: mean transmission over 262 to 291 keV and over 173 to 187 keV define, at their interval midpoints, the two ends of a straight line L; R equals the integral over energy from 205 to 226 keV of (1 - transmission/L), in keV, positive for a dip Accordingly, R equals -4.5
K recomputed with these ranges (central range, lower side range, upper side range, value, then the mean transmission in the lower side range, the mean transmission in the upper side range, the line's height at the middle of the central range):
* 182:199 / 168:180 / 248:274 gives -1.62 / 109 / 100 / 107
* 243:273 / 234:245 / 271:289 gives -4.97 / 102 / 68.8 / 87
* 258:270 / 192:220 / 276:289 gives -3.79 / 124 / 61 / 76.3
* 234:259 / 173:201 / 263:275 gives -0.02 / 116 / 97.1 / 102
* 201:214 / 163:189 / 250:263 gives -2.56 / 111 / 101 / 107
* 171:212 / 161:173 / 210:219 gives -1.24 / 109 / 121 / 115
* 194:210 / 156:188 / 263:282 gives -3.74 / 110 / 87.6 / 103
